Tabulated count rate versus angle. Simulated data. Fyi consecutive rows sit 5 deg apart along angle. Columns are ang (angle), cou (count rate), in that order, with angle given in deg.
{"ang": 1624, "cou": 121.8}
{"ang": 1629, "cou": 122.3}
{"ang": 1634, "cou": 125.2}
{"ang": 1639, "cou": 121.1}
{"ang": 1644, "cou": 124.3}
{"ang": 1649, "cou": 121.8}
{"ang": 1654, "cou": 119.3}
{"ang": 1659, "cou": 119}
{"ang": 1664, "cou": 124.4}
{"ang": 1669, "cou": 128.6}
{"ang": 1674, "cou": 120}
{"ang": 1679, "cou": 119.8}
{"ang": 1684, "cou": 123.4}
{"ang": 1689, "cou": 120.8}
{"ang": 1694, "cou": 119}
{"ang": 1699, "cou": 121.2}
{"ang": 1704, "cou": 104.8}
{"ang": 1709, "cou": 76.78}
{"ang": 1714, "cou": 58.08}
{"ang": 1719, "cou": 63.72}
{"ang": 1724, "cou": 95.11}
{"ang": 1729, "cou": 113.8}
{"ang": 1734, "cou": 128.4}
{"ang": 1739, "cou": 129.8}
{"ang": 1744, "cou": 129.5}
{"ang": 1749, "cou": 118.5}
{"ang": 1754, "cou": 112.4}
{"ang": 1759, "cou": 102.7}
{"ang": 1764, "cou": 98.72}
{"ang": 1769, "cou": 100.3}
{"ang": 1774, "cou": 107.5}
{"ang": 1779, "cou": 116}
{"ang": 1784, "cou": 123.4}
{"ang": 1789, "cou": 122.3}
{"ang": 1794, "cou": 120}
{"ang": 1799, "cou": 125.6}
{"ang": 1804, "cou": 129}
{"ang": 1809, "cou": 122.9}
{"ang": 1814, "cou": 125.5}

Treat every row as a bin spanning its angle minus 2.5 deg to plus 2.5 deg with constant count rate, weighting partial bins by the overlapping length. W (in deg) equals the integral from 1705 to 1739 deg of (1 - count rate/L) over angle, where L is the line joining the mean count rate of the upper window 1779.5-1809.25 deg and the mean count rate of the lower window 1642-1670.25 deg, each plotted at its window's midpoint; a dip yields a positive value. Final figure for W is 8.3 deg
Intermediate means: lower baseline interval 123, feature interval 93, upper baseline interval 123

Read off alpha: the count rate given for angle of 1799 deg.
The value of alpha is 125.6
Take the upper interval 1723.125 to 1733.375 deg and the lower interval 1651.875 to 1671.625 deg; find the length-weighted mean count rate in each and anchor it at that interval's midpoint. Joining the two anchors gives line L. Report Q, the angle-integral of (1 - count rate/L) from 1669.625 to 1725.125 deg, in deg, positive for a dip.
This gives 6.4 deg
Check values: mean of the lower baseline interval 123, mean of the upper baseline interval 110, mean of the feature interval 103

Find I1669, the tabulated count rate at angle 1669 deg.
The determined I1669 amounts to 128.6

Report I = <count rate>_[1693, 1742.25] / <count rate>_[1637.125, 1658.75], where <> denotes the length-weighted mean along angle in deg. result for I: 0.8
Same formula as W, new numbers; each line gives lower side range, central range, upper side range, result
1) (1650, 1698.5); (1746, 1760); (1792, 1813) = 1.2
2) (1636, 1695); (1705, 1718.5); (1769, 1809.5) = 5.6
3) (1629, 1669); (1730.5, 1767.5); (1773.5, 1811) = 1.6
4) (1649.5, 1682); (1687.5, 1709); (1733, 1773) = 1.3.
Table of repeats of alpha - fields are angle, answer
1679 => 119.8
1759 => 102.7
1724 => 95.11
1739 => 129.8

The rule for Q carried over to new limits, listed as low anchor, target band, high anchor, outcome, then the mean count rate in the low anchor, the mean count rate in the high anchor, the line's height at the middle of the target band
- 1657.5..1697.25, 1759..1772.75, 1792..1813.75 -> 2.6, 122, 125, 124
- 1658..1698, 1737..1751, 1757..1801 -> -1.2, 122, 113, 116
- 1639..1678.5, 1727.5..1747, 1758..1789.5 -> -2.1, 122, 110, 114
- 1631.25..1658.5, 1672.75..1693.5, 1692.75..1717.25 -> -3.4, 122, 93.8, 104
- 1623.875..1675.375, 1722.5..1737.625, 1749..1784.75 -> -0.3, 123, 109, 113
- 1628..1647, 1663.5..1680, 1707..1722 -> -4.2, 123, 66.8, 98.1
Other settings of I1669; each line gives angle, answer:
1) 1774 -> 107.5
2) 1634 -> 125.2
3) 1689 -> 120.8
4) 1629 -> 122.3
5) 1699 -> 121.2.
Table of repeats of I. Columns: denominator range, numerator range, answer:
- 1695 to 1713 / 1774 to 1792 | 1.20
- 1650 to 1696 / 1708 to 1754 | 0.85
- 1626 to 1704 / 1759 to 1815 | 0.96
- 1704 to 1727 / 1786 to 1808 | 1.60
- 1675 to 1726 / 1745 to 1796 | 1.12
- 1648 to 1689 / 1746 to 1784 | 0.90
